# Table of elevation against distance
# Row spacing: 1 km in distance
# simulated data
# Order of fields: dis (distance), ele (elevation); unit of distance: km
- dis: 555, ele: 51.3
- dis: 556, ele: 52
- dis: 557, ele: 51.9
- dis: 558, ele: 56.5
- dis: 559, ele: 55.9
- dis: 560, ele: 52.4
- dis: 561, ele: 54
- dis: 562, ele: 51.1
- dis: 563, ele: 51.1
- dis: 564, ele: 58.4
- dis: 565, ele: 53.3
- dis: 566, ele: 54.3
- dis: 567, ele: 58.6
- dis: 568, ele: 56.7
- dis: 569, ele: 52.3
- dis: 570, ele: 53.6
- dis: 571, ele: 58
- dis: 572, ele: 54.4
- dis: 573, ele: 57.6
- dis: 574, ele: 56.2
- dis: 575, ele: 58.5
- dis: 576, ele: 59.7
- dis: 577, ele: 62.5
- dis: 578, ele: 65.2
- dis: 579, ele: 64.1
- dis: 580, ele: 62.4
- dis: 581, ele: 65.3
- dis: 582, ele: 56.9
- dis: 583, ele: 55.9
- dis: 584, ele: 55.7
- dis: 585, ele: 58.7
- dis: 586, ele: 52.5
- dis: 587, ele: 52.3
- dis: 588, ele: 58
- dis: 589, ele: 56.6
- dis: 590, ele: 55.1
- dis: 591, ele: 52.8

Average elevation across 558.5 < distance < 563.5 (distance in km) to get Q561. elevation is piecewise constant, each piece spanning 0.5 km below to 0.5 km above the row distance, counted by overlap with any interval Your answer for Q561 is 52.9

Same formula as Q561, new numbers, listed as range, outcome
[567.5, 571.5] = 55.2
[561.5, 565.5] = 53.5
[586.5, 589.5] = 55.6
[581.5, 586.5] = 55.9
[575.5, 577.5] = 61.1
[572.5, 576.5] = 58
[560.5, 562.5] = 52.5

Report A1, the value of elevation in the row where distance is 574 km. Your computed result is 56.2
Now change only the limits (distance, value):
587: 52.3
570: 53.6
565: 53.3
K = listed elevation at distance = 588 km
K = 58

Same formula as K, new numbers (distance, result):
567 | 58.6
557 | 51.9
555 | 51.3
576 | 59.7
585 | 58.7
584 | 55.7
